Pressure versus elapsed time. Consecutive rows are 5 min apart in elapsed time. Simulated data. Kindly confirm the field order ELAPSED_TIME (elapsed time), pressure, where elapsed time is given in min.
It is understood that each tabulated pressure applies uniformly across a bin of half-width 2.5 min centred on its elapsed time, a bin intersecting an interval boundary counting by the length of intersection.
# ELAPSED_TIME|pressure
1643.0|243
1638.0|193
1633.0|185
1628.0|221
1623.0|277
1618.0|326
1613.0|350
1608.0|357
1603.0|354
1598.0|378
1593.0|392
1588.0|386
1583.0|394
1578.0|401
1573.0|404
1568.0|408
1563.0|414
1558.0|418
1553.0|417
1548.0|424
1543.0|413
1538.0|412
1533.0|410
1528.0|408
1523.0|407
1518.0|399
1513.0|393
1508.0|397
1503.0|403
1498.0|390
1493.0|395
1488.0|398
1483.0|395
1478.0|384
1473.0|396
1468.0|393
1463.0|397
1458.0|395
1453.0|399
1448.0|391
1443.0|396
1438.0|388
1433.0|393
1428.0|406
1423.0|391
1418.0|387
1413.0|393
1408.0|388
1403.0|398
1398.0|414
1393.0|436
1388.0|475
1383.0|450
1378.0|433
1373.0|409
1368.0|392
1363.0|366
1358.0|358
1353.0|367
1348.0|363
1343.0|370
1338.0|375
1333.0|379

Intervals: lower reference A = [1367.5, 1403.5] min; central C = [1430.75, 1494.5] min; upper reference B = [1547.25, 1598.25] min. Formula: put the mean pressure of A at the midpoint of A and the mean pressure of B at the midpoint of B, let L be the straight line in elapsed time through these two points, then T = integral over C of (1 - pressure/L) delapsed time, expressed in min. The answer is 3.8 min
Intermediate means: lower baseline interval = 429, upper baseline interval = 404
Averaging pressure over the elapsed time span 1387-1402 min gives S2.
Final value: 434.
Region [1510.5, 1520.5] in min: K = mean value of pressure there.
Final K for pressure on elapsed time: 396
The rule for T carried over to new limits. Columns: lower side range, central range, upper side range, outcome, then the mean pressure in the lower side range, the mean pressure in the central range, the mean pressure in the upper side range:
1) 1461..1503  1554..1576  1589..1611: -1.9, 394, 411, 371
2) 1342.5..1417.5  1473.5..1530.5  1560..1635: -3.7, 401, 397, 351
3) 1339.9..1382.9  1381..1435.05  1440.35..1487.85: -3.1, 386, 412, 394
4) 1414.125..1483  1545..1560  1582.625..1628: -2.3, 394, 420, 348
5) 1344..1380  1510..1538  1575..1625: -2.6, 383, 404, 363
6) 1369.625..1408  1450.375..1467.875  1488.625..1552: 0.8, 427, 396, 404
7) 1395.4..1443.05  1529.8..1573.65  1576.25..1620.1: -4.2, 395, 414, 371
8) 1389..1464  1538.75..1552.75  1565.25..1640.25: -2.4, 400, 417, 336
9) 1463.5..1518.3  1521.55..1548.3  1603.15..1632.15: -3.6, 395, 412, 303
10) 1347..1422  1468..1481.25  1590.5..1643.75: -1.0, 402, 391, 300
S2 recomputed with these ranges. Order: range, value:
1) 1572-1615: 379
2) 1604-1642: 275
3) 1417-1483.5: 394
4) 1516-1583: 410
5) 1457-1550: 400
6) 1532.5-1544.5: 412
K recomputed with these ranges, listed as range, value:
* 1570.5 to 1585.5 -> 400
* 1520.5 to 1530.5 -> 408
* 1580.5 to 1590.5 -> 390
